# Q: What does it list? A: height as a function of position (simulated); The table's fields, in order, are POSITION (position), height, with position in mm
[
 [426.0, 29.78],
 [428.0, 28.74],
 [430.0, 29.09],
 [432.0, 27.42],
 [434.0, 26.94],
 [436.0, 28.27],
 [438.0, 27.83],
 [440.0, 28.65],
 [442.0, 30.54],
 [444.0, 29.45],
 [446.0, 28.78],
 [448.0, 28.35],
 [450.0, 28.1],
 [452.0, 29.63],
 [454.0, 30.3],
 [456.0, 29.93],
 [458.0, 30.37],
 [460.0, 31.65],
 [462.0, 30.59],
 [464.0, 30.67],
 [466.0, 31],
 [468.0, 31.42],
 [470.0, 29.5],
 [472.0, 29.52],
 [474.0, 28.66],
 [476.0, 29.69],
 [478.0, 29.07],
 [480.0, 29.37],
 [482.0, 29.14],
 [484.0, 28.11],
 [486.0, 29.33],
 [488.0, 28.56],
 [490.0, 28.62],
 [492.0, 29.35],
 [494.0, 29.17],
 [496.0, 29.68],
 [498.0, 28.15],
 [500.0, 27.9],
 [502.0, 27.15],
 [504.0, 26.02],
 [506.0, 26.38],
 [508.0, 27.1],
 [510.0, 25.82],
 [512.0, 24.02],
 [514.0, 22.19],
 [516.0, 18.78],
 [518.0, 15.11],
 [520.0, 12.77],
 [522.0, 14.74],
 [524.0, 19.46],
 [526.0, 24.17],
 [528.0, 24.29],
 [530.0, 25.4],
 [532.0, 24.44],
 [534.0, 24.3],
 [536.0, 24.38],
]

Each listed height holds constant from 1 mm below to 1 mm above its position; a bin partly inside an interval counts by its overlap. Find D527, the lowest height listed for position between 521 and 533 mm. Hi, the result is 14.74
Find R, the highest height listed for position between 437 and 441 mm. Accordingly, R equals 28.65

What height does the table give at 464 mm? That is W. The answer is 30.67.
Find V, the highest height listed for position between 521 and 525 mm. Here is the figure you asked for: 19.46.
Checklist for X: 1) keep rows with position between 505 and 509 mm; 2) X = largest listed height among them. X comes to 27.1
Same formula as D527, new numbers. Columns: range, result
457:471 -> 29.5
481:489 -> 28.11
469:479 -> 28.66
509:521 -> 12.77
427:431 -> 28.74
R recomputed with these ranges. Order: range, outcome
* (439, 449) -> 30.54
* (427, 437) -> 29.09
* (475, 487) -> 29.69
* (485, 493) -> 29.35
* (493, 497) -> 29.68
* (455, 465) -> 31.65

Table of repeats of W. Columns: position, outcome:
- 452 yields 29.63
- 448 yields 28.35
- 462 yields 30.59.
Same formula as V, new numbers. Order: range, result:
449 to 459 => 30.37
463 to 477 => 31.42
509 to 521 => 25.82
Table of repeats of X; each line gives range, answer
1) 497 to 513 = 28.15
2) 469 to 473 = 29.52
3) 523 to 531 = 25.4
